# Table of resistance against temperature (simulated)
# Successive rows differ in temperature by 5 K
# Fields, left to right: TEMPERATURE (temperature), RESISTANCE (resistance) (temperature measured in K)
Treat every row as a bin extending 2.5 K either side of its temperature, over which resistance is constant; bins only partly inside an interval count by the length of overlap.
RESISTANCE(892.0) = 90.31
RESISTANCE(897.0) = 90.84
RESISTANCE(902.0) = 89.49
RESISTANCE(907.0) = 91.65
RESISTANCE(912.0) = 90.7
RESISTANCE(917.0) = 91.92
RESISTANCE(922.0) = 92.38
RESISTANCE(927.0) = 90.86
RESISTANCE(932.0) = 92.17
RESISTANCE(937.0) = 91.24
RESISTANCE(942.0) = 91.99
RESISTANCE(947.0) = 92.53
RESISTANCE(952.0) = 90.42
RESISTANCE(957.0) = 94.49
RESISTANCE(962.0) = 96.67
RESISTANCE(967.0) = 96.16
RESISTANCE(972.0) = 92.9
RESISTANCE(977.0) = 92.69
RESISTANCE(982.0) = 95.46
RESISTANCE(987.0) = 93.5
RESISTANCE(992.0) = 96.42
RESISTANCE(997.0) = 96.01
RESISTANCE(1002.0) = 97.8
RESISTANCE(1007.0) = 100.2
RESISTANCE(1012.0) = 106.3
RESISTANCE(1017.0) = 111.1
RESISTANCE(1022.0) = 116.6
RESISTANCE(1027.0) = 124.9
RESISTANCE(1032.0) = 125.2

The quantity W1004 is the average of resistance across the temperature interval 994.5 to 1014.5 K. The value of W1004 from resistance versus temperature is 100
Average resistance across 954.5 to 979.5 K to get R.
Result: 94.6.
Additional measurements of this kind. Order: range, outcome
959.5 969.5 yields 96.4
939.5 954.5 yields 91.6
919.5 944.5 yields 91.7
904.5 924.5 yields 91.7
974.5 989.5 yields 93.9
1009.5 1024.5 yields 111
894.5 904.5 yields 90.2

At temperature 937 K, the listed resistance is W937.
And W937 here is 91.24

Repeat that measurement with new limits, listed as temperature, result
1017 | 111.1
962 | 96.67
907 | 91.65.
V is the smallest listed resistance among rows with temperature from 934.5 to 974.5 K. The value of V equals 90.42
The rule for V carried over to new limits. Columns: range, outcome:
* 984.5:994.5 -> 93.5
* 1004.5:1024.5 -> 100.2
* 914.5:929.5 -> 90.86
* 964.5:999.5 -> 92.69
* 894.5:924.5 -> 89.49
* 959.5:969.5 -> 96.16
